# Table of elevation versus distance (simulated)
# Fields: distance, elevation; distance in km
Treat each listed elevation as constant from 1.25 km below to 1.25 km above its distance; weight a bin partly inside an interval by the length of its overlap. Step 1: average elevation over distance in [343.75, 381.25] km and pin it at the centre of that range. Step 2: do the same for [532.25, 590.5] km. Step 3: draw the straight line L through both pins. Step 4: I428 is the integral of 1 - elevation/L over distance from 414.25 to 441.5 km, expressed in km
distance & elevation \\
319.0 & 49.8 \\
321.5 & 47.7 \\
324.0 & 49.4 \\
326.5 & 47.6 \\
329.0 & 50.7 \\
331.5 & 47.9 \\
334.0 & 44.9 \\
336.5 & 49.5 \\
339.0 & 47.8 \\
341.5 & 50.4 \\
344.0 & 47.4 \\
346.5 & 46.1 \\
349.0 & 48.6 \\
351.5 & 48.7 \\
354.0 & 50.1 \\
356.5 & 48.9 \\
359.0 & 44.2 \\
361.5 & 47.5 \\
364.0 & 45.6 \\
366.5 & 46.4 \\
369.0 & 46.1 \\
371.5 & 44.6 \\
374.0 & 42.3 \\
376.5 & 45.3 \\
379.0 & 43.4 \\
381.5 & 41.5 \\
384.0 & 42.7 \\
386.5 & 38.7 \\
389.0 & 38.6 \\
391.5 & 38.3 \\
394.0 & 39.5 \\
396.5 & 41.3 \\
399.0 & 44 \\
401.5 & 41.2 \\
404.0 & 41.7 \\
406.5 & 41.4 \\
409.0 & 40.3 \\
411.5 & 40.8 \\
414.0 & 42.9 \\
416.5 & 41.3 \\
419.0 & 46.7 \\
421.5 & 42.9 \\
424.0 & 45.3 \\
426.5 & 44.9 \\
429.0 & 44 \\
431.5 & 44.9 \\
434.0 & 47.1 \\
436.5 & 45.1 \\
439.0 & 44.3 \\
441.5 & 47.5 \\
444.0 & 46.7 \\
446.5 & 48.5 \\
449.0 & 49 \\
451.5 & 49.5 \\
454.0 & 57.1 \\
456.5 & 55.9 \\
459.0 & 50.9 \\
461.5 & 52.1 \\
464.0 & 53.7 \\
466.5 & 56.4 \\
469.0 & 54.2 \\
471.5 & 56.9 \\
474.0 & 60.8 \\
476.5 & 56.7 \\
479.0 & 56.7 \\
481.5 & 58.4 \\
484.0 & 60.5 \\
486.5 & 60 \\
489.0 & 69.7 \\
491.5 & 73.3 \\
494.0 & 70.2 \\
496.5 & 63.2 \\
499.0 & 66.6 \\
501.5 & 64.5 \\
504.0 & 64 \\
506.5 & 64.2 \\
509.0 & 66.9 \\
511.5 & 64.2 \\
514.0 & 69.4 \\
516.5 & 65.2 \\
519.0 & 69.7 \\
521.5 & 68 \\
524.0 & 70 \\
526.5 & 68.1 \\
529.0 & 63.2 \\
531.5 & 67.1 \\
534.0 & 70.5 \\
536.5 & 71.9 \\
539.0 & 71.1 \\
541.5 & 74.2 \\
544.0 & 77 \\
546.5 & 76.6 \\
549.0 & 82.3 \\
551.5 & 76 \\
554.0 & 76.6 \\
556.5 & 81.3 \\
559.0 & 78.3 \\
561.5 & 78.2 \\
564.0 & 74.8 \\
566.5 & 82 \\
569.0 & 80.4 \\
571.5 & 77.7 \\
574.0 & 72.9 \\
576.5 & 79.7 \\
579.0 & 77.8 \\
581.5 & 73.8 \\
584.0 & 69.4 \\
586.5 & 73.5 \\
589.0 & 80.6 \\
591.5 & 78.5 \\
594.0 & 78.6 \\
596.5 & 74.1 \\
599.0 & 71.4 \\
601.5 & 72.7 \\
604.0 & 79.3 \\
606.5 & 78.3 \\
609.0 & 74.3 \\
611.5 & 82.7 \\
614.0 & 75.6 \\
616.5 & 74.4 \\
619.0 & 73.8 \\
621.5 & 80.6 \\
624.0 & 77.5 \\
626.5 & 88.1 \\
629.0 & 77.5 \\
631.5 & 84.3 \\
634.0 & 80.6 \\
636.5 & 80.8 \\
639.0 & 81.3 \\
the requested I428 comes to 5.5 km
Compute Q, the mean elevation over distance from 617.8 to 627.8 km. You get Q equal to 80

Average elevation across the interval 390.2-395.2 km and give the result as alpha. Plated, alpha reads 38.9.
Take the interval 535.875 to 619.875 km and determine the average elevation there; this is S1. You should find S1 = 76.5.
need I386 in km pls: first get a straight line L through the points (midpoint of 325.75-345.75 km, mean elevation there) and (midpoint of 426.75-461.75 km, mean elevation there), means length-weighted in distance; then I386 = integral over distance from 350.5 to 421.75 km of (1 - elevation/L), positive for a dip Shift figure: 7.44 km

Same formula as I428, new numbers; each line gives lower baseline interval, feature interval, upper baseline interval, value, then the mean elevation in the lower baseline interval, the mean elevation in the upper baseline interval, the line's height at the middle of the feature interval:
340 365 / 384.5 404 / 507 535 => 4.5 km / 47.8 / 67.4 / 52.6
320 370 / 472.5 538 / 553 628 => 1.5 km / 47.8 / 77.2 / 67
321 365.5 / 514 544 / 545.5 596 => 1.1 km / 47.9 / 77.4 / 72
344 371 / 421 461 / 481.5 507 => 7.1 km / 47.2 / 65.3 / 58.2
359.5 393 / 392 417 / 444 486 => 2.9 km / 43.2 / 54.7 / 46.8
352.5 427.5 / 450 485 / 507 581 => 1.7 km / 43.3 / 73.4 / 58.4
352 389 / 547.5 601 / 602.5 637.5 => -3.2 km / 44.7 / 79.1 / 72.8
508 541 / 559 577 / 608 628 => -1.2 km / 68.2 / 78.4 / 73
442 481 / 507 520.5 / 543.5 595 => -0.4 km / 53.6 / 77.4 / 65.2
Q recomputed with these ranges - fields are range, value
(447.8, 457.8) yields 52.9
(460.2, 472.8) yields 54.7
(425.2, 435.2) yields 45.2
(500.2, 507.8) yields 64.3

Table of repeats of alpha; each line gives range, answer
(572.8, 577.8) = 76.3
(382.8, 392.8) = 39.6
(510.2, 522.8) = 67.3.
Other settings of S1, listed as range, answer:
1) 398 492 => 50.2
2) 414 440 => 44.6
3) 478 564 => 69.4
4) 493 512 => 65.5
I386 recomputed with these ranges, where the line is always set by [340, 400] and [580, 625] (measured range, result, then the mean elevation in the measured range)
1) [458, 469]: 0.7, 53.4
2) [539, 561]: -2.7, 77.4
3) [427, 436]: 1.3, 45.3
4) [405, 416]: 1.9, 41.4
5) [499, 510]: -0.4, 65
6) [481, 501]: -1.5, 65.5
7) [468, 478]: 0.2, 57.2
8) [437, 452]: 2.0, 47.4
